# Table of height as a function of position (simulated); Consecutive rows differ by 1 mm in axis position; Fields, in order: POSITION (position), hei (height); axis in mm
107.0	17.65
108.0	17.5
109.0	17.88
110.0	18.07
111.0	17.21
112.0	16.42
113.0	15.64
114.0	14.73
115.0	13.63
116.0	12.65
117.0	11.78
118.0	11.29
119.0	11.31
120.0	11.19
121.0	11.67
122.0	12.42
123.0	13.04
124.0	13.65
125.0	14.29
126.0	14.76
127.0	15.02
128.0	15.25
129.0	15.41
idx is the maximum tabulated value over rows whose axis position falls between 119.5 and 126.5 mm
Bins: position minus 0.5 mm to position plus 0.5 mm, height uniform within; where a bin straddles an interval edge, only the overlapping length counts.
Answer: 14.76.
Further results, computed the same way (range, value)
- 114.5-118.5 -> 13.63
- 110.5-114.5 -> 17.21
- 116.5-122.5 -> 12.42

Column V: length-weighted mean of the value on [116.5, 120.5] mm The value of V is 11.4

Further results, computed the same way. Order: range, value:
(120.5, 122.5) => 12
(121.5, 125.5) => 13.3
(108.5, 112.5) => 17.4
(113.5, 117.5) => 13.2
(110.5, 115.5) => 15.5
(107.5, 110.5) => 17.8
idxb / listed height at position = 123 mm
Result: 13.04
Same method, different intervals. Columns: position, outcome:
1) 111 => 17.21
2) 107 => 17.65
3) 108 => 17.5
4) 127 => 15.02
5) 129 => 15.41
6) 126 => 14.76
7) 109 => 17.88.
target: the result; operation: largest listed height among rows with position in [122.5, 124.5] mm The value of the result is 13.65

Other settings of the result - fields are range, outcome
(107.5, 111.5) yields 18.07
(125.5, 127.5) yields 15.02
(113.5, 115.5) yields 14.73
